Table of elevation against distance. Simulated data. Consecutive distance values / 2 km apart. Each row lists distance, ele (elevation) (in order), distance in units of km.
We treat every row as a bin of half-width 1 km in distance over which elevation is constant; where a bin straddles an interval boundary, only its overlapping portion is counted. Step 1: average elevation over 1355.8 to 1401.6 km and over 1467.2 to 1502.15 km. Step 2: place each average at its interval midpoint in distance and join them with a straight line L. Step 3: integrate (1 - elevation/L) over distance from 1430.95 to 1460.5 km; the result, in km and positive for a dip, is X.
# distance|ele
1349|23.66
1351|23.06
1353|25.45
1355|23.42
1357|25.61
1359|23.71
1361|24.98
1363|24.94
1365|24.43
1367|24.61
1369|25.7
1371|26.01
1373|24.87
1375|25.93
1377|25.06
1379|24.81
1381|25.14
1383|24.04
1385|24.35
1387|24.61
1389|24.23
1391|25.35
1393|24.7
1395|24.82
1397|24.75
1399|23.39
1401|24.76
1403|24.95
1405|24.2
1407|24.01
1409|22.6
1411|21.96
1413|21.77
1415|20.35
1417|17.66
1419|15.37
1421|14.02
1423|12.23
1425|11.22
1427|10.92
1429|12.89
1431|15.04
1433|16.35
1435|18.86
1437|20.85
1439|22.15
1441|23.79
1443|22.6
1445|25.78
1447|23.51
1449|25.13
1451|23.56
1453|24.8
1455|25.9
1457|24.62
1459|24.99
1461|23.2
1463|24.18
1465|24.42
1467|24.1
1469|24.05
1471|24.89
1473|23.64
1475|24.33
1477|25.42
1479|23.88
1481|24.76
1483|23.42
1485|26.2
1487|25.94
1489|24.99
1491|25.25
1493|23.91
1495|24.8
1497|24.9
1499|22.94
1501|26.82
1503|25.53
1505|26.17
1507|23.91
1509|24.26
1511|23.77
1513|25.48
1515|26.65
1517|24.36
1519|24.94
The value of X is 2.3 km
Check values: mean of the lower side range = 24.8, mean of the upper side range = 24.7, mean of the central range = 22.8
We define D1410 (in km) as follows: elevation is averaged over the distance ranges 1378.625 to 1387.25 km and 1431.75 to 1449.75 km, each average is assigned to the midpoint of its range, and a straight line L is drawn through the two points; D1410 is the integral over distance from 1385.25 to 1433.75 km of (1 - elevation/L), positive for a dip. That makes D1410 6.9 km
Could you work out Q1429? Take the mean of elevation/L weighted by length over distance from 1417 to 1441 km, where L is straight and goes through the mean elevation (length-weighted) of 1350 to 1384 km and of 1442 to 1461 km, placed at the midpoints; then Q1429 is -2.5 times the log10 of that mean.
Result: 0.47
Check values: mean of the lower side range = 24.8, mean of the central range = 15.9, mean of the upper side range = 24.5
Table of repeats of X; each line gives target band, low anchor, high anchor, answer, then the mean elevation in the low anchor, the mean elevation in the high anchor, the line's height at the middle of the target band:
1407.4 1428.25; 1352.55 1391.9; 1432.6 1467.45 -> 6.1 km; 24.9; 23.4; 24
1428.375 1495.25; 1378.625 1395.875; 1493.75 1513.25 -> 3.9 km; 24.7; 24.8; 24.8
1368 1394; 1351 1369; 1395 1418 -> -1.3 km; 24.6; 22.9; 23.8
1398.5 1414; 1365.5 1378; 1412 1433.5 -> -4.2 km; 25.3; 15.2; 18.5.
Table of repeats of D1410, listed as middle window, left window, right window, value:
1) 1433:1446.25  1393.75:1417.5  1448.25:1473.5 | 1.11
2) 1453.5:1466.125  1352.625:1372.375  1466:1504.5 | 0.11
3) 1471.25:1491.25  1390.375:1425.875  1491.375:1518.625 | -0.69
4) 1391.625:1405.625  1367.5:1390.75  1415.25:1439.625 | -2.21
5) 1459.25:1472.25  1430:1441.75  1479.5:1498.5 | -1.00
